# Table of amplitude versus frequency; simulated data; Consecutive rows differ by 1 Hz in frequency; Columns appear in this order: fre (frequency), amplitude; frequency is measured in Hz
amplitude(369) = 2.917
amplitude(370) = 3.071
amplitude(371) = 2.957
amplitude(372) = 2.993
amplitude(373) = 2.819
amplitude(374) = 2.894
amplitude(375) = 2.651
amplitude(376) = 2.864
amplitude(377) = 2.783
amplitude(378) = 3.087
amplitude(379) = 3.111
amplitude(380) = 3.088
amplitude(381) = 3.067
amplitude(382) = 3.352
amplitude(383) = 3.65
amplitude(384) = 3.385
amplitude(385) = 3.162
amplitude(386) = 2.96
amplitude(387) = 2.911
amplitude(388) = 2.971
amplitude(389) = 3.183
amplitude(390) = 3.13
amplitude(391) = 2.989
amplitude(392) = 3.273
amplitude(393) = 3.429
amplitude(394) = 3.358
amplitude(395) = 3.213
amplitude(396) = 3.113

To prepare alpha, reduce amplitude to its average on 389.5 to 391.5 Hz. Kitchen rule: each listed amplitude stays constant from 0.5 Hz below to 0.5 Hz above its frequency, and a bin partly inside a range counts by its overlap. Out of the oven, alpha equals 3.06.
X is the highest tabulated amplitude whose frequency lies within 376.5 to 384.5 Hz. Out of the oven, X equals 3.65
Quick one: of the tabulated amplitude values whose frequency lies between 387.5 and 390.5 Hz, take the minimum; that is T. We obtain 2.971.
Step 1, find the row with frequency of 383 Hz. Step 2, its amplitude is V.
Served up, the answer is 3.65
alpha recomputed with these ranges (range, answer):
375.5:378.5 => 2.91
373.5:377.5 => 2.8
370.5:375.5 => 2.86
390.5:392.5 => 3.13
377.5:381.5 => 3.09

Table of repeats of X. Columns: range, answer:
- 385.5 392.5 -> 3.273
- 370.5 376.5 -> 2.993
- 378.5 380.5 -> 3.111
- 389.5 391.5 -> 3.13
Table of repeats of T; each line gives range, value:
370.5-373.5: 2.819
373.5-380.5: 2.651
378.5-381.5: 3.067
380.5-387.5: 2.911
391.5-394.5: 3.273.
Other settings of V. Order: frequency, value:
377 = 2.783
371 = 2.957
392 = 3.273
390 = 3.13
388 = 2.971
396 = 3.113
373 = 2.819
